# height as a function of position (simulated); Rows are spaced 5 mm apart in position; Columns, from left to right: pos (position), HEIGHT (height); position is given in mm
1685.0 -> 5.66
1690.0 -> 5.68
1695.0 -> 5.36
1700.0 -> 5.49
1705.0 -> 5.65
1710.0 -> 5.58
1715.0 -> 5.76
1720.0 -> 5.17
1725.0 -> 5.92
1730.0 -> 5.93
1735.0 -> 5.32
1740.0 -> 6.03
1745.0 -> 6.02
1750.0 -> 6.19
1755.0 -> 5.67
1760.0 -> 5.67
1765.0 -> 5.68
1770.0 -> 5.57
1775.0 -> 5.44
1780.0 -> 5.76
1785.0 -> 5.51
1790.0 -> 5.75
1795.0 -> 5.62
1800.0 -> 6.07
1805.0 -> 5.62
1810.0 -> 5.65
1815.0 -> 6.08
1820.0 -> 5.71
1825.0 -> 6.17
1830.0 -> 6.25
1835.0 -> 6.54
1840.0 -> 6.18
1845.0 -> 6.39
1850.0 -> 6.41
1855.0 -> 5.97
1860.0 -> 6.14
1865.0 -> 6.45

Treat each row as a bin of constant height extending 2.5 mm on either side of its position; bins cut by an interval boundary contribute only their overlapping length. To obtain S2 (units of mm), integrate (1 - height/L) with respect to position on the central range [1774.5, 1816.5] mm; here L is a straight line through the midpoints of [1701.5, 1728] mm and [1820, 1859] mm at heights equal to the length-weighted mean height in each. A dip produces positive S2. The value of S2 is 2.0 mm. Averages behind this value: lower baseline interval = 5.62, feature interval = 5.73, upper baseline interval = 6.23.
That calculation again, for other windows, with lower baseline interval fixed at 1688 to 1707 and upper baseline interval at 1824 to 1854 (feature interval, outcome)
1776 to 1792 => 0.97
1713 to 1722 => 0.29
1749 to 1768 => 0.34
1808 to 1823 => 0.86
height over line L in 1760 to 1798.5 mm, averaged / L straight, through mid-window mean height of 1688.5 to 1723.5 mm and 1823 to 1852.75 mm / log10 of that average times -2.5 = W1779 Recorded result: 0.06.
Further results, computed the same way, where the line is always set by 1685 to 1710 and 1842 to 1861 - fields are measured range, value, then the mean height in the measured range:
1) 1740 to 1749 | -0.05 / 6.05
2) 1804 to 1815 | 0.06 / 5.74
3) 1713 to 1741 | 0.00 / 5.67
